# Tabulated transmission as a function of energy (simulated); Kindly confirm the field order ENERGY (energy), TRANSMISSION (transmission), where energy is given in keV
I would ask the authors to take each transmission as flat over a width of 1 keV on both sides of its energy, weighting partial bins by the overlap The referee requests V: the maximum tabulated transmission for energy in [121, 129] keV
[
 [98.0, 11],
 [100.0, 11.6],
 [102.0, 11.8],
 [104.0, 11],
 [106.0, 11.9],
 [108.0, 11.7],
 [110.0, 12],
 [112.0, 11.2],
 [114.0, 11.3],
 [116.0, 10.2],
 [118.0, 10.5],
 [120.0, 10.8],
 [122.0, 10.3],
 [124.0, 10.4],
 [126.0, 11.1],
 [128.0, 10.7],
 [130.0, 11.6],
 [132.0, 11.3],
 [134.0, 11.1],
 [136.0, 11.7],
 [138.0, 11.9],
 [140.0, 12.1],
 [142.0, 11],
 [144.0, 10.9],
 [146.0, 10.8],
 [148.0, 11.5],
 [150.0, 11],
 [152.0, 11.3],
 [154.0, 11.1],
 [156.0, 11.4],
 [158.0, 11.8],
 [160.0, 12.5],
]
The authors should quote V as 11.1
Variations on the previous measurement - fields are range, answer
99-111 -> 12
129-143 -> 12.1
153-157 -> 11.4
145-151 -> 11.5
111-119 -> 11.3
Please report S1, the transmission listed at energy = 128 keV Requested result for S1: 10.7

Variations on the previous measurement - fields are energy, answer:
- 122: 10.3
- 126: 11.1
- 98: 11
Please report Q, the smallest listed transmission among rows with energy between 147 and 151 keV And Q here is 11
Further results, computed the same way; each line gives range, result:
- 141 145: 10.9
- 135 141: 11.7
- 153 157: 11.1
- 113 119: 10.2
